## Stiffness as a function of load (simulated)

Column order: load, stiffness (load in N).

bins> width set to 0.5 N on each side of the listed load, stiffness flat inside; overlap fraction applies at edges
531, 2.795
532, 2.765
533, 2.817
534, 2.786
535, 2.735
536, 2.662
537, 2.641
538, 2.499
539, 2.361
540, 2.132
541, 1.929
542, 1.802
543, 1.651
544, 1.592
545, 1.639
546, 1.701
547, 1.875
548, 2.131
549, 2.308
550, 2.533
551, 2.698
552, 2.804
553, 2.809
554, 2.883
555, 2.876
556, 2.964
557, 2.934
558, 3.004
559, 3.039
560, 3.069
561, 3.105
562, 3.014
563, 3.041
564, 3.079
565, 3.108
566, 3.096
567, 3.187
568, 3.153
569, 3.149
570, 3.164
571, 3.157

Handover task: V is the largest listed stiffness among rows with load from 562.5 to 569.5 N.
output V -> 3.187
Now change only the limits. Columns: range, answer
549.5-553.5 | 2.809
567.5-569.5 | 3.153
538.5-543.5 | 2.361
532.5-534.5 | 2.817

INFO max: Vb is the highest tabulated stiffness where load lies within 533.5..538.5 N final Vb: 2.786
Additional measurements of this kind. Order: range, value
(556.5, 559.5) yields 3.039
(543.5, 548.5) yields 2.131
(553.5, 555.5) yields 2.883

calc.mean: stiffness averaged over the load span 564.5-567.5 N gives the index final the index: 3.13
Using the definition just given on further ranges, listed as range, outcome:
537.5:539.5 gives 2.43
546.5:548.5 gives 2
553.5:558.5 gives 2.93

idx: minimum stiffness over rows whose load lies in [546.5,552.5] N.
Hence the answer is 1.875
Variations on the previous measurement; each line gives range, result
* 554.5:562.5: 2.876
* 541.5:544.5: 1.592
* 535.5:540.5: 2.132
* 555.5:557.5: 2.934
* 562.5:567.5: 3.041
